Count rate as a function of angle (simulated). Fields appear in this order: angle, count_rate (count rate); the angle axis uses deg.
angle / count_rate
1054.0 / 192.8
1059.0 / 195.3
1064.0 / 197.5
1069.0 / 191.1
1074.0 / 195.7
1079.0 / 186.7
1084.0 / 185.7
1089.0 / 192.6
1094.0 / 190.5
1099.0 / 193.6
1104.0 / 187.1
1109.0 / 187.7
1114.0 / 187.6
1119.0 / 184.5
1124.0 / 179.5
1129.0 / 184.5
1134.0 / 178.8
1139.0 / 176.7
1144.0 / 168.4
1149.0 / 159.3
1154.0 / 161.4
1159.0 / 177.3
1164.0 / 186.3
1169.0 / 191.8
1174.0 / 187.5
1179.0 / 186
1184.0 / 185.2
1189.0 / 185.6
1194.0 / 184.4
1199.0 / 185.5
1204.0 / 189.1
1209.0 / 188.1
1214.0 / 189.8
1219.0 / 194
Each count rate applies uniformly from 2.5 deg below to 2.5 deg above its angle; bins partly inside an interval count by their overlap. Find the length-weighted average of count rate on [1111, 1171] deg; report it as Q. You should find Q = 178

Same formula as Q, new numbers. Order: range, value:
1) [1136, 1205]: 180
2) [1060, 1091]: 192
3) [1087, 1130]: 188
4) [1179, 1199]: 185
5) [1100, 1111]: 188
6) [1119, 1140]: 181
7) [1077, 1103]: 190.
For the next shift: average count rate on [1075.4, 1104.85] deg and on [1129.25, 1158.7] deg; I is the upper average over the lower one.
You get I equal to 0.90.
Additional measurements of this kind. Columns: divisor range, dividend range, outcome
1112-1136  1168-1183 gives 1.03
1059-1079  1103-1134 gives 0.95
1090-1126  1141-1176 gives 0.94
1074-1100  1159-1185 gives 0.98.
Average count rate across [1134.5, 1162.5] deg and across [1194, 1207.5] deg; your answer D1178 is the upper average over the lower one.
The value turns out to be 1.10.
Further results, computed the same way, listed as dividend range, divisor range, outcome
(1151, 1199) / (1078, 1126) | 0.97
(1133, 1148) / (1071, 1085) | 0.91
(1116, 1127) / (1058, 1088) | 0.95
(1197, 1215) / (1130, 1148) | 1.08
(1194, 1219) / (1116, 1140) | 1.04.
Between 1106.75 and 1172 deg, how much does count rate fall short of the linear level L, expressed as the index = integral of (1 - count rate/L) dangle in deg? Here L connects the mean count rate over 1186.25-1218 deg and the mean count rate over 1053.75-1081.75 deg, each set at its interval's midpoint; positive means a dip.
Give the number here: 3.88 deg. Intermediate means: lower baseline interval 193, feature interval 179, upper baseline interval 187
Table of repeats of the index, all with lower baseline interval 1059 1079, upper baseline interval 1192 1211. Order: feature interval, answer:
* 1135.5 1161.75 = 2.83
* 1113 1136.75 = 1.03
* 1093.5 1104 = 0.06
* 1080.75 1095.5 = 0.26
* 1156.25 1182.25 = 0.41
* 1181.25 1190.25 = 0.11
